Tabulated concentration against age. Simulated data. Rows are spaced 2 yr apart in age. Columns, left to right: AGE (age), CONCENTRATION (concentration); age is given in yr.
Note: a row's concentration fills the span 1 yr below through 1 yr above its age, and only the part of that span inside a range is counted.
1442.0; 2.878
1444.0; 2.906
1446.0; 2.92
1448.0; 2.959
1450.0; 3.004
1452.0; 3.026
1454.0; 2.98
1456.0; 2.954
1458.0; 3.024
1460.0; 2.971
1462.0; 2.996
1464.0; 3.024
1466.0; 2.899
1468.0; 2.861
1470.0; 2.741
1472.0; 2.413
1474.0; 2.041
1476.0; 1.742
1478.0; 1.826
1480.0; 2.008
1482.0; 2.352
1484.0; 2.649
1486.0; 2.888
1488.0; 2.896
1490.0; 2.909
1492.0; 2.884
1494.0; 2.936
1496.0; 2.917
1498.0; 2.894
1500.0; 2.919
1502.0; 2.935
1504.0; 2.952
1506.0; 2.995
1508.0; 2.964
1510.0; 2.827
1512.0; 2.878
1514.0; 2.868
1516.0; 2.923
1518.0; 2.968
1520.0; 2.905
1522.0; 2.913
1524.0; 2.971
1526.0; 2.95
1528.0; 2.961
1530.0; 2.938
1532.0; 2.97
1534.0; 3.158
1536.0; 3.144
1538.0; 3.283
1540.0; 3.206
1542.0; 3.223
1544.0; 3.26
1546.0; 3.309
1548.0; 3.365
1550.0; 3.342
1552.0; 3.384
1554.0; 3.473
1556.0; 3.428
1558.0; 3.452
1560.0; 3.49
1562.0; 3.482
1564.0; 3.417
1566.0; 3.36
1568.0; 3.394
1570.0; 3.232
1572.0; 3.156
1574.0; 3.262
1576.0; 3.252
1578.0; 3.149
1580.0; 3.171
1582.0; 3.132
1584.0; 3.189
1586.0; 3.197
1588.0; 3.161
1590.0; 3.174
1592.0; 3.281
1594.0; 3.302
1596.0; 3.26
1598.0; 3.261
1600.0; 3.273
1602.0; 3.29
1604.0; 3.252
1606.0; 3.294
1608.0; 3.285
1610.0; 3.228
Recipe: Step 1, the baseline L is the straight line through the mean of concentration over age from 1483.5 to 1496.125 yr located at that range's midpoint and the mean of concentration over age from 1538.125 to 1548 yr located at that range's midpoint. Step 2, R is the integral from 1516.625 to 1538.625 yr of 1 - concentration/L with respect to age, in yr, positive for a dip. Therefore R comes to 1.0 yr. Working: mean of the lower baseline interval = 2.87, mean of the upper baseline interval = 3.26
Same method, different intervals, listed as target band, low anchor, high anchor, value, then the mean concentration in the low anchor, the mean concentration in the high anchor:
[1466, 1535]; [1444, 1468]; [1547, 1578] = 8.2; 2.97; 3.36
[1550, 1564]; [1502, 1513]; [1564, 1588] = -1.3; 2.92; 3.23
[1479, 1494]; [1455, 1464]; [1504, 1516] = 1.4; 2.99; 2.91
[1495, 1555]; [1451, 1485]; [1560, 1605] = -2.4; 2.62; 3.26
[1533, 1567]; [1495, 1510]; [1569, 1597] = -2.7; 2.93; 3.21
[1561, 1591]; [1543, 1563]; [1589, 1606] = 0.7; 3.4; 3.26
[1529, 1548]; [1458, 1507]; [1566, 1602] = -1.2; 2.7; 3.23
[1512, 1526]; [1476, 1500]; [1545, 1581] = 0.0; 2.62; 3.34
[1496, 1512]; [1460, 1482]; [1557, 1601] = -1.2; 2.47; 3.27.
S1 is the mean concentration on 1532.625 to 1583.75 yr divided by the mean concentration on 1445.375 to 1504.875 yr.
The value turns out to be 1.2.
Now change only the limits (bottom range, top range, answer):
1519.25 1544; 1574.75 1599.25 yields 1.05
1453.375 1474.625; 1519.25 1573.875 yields 1.15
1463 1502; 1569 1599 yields 1.22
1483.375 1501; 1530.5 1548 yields 1.11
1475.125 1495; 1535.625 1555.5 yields 1.32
